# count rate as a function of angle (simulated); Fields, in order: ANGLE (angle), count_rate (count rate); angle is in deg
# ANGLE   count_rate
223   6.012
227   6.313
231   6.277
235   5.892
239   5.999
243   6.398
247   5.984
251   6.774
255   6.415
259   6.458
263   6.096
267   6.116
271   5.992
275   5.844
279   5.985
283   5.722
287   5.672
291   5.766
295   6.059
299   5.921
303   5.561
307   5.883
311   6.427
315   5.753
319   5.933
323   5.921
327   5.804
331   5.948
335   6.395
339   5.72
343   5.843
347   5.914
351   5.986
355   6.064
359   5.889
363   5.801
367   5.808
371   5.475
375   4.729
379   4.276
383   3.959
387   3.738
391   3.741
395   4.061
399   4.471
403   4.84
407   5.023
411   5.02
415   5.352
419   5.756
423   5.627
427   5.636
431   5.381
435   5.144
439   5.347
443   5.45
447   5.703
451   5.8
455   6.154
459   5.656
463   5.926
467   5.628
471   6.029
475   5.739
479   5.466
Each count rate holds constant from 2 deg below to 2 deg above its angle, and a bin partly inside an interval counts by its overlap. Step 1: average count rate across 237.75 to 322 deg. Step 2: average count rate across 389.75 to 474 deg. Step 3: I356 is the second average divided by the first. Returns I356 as 0.88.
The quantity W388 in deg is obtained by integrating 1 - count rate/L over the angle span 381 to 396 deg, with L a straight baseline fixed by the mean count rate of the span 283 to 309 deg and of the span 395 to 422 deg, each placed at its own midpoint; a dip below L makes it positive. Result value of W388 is 3.8 deg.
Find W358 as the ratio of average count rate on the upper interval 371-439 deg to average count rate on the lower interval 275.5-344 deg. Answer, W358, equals 0.82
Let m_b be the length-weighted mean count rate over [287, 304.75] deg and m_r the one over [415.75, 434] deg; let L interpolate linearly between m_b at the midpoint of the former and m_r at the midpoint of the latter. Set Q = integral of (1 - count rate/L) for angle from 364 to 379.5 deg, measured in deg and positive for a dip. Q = 1.3 deg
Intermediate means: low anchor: 5.81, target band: 5.2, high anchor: 5.56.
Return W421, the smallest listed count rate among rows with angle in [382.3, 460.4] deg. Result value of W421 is 3.738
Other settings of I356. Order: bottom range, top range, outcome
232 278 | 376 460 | 0.82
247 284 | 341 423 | 0.83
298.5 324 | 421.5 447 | 0.92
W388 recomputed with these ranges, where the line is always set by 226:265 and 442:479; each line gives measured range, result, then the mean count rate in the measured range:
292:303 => 0.45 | 5.89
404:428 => 2.08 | 5.37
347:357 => 0.03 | 6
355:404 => 9.69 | 4.78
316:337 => 0.31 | 5.99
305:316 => 0.12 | 6.05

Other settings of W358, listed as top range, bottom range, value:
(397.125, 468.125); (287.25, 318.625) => 0.92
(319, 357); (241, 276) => 0.95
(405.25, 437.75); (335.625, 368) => 0.91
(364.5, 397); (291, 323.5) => 0.76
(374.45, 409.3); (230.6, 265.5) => 0.69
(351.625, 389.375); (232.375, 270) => 0.82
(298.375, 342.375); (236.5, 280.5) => 0.96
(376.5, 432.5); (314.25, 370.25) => 0.81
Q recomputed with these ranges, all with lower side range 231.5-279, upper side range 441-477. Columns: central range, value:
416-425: 0.3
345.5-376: 1.2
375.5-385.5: 2.9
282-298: 0.8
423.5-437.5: 1.0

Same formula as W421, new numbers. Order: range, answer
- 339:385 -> 3.959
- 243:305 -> 5.561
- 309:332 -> 5.753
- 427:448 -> 5.144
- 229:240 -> 5.892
